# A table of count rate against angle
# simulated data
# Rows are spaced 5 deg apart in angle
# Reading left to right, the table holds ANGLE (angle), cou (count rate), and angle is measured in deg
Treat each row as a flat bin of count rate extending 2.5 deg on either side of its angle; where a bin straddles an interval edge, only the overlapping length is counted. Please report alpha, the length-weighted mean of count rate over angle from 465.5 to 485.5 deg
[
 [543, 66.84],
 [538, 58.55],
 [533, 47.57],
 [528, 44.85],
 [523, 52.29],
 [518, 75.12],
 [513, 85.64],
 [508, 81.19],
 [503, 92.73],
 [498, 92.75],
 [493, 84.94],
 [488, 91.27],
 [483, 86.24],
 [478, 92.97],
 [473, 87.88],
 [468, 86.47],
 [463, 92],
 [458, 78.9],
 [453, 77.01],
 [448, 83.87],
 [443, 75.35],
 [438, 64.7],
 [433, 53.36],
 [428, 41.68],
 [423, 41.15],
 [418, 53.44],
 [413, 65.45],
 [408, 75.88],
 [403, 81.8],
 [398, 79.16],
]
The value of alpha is 88.4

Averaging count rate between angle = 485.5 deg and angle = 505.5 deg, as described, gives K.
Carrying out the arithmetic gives 90.4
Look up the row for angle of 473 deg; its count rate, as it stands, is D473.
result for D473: 87.88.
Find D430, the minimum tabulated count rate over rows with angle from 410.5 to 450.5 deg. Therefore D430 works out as 41.15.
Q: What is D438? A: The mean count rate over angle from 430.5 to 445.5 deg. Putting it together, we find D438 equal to 64.5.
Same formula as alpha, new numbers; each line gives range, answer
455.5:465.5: 85.5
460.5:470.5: 89.2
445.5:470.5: 83.7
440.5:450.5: 79.6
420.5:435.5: 45.4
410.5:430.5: 50.4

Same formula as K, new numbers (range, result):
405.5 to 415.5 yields 70.7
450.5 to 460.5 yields 78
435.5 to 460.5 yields 76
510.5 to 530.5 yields 64.5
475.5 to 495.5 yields 88.9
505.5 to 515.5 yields 83.4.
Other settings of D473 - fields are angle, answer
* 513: 85.64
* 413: 65.45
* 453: 77.01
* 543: 66.84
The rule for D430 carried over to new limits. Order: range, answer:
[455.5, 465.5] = 78.9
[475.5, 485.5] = 86.24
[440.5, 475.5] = 75.35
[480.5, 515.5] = 81.19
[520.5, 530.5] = 44.85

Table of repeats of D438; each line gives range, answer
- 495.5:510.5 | 88.9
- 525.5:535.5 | 46.2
